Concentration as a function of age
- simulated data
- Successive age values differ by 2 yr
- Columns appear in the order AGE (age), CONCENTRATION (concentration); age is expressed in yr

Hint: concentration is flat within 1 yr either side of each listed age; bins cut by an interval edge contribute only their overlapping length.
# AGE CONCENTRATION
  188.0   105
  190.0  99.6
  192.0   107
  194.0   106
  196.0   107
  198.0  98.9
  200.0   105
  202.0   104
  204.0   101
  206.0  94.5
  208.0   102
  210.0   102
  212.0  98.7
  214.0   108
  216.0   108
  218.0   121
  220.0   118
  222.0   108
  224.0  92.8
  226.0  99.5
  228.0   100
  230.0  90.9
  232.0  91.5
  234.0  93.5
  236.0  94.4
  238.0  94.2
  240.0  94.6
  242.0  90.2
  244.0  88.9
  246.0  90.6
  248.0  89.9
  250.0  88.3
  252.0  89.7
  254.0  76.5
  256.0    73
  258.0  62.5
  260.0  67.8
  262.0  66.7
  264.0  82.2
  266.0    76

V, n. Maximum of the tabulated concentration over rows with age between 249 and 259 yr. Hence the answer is 89.7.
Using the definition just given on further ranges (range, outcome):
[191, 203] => 107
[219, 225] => 118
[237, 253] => 94.6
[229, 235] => 93.5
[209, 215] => 108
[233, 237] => 94.4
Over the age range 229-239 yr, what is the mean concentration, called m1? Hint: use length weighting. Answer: 92.9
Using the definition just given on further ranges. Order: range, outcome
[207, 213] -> 101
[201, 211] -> 101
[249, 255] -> 84.8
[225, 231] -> 96.8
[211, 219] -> 109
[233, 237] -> 94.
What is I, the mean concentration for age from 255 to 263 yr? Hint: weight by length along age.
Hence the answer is 67.5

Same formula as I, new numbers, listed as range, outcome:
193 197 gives 106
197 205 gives 102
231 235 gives 92.5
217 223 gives 116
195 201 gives 104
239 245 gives 91.2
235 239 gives 94.3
